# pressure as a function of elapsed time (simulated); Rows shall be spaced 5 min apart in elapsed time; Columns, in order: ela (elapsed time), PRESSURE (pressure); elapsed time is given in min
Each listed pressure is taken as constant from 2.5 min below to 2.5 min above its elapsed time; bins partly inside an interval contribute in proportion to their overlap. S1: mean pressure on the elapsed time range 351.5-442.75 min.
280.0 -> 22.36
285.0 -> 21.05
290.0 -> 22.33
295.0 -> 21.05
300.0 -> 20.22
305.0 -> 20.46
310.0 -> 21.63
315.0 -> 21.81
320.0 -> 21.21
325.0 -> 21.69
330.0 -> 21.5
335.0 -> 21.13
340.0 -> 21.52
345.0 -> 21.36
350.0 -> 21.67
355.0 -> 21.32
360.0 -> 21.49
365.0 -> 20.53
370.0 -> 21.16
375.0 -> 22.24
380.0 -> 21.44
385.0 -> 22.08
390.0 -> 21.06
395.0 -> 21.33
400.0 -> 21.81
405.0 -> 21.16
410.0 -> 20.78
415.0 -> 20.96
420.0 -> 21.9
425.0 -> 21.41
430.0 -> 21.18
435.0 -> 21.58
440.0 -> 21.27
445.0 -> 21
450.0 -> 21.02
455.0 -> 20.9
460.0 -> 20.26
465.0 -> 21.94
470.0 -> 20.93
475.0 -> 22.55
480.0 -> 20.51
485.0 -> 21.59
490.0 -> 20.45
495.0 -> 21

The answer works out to 21.4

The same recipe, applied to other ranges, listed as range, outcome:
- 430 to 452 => 21.2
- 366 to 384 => 21.6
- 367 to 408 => 21.5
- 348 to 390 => 21.5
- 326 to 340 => 21.4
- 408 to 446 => 21.3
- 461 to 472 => 21.3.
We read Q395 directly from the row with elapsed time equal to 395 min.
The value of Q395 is 21.33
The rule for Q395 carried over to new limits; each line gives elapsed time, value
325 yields 21.69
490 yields 20.45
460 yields 20.26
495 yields 21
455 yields 20.9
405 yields 21.16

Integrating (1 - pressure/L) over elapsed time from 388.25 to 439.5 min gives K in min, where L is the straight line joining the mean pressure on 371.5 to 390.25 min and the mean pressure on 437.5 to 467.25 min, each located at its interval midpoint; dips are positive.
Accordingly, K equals 0.3 min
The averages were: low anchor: 21.8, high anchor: 21.1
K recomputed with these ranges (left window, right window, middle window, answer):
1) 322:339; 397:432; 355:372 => 0.2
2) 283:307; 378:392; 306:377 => -0.4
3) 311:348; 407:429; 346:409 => -0.2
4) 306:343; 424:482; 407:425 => 0.0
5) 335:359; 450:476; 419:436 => -0.2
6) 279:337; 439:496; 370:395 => -0.4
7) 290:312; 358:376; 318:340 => -0.3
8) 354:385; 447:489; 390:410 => 0.0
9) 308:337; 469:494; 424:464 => 0.3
